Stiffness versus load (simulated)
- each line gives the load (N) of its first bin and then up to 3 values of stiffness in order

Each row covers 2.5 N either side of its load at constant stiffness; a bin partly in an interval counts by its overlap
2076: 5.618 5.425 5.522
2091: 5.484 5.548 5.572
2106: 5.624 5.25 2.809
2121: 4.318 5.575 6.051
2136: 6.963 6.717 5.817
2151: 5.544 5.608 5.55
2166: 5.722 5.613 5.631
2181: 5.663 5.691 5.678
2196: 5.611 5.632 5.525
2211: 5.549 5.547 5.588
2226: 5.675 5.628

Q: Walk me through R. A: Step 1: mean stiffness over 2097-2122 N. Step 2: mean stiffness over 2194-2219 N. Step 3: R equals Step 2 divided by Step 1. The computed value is 1.16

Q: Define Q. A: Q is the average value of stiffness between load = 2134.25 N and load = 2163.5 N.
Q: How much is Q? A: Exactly 6.01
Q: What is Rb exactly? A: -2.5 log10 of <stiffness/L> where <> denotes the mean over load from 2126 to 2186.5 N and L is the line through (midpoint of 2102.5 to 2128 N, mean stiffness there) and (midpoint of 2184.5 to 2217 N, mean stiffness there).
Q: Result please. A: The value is -0.146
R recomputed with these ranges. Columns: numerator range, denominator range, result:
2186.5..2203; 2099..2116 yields 1.11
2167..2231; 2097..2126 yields 1.16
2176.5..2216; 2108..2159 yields 1.03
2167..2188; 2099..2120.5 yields 1.19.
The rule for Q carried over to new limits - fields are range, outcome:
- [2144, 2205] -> 5.64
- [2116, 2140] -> 5.48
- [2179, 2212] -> 5.62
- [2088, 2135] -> 5.2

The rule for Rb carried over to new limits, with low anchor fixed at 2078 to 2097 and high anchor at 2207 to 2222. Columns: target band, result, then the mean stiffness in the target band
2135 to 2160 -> -0.10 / 6.05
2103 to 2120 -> 0.20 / 4.57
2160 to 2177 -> -0.02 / 5.64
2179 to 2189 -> -0.03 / 5.68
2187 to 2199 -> -0.02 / 5.65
